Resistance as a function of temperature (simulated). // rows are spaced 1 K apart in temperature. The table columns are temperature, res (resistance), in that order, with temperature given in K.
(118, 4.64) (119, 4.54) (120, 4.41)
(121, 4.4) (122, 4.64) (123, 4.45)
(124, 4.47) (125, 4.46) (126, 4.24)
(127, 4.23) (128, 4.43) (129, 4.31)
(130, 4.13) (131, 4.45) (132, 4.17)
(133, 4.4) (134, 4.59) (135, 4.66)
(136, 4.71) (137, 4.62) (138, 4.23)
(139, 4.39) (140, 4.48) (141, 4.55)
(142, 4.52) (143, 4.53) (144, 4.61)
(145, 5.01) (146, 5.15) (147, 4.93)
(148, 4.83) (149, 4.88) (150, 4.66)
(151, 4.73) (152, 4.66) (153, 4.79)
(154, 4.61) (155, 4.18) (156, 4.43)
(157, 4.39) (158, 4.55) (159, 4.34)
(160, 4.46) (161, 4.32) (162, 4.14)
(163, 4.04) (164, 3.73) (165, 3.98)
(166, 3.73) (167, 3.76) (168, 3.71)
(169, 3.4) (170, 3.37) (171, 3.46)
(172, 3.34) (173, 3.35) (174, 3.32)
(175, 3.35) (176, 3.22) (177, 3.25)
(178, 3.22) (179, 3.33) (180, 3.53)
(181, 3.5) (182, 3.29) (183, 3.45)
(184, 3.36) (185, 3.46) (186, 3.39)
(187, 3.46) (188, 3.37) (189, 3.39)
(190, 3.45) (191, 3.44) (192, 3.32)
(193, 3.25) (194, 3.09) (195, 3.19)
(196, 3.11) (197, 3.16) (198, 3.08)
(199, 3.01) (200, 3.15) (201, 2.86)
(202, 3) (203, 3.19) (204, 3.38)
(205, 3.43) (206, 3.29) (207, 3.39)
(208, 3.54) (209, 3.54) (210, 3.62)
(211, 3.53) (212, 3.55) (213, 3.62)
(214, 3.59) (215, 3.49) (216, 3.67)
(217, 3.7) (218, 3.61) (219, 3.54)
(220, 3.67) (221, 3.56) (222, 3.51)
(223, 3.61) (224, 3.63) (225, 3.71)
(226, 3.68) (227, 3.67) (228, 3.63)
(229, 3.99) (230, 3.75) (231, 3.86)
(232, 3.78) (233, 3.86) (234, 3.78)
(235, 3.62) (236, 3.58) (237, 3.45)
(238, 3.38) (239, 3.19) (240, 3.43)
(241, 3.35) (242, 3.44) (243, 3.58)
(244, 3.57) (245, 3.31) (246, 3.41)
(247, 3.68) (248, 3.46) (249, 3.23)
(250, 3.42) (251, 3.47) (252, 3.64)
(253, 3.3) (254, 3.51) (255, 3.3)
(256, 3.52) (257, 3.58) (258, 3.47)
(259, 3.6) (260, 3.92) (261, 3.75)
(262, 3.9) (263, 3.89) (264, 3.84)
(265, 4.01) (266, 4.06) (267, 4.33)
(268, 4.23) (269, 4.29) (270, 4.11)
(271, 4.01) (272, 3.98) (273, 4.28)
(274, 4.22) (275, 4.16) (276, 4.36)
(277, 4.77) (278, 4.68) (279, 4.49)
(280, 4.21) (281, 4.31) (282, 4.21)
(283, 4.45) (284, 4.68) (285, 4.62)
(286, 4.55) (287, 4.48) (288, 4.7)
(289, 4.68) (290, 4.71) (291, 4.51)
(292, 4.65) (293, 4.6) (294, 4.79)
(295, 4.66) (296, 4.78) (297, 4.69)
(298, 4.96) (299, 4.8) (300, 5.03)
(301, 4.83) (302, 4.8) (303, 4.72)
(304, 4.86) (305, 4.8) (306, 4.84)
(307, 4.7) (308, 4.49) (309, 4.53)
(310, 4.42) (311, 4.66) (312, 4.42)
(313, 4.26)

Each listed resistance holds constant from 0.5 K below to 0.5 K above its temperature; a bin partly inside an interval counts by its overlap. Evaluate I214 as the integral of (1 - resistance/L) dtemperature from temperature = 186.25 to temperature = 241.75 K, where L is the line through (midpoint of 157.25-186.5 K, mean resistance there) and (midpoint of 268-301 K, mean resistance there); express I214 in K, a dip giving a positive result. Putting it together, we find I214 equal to 7.0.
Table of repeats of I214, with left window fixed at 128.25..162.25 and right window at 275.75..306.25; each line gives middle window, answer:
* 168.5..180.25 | 3.2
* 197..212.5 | 4.4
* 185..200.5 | 4.5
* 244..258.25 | 3.6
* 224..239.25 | 3.1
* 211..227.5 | 3.5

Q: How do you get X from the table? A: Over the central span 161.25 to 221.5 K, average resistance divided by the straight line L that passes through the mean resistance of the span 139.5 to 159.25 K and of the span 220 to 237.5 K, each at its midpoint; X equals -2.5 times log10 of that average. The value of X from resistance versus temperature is 0.200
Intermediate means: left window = 4.65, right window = 3.69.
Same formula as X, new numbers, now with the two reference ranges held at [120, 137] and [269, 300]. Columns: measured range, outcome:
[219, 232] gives 0.21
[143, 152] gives -0.09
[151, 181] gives 0.15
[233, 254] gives 0.28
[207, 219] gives 0.24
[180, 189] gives 0.29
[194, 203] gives 0.40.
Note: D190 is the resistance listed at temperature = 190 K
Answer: 3.45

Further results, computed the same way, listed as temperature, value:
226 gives 3.68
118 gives 4.64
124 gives 4.47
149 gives 4.88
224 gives 3.63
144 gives 4.61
